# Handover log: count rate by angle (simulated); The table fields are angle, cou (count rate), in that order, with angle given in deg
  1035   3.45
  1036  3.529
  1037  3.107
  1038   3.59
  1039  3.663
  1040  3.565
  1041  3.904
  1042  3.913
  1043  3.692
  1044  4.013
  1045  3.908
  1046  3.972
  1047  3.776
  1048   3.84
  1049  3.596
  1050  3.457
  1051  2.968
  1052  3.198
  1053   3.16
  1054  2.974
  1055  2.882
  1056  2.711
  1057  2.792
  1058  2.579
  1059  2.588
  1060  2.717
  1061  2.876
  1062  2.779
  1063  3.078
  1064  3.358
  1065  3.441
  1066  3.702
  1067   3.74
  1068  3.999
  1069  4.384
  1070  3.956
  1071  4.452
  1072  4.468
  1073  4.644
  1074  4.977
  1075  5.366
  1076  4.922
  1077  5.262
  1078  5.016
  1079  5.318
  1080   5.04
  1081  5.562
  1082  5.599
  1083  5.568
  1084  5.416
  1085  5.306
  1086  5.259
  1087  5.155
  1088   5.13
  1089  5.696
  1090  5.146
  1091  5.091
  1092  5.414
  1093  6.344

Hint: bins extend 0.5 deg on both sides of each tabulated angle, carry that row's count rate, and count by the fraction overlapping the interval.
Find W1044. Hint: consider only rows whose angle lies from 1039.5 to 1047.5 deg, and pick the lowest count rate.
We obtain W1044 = 3.565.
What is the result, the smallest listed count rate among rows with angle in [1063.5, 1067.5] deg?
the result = 3.358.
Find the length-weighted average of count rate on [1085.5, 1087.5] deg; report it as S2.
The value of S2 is 5.21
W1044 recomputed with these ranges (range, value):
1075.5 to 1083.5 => 4.922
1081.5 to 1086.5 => 5.259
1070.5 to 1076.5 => 4.452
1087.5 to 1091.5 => 5.091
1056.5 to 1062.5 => 2.579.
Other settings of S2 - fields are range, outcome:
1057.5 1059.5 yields 2.58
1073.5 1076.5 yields 5.09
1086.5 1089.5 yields 5.33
